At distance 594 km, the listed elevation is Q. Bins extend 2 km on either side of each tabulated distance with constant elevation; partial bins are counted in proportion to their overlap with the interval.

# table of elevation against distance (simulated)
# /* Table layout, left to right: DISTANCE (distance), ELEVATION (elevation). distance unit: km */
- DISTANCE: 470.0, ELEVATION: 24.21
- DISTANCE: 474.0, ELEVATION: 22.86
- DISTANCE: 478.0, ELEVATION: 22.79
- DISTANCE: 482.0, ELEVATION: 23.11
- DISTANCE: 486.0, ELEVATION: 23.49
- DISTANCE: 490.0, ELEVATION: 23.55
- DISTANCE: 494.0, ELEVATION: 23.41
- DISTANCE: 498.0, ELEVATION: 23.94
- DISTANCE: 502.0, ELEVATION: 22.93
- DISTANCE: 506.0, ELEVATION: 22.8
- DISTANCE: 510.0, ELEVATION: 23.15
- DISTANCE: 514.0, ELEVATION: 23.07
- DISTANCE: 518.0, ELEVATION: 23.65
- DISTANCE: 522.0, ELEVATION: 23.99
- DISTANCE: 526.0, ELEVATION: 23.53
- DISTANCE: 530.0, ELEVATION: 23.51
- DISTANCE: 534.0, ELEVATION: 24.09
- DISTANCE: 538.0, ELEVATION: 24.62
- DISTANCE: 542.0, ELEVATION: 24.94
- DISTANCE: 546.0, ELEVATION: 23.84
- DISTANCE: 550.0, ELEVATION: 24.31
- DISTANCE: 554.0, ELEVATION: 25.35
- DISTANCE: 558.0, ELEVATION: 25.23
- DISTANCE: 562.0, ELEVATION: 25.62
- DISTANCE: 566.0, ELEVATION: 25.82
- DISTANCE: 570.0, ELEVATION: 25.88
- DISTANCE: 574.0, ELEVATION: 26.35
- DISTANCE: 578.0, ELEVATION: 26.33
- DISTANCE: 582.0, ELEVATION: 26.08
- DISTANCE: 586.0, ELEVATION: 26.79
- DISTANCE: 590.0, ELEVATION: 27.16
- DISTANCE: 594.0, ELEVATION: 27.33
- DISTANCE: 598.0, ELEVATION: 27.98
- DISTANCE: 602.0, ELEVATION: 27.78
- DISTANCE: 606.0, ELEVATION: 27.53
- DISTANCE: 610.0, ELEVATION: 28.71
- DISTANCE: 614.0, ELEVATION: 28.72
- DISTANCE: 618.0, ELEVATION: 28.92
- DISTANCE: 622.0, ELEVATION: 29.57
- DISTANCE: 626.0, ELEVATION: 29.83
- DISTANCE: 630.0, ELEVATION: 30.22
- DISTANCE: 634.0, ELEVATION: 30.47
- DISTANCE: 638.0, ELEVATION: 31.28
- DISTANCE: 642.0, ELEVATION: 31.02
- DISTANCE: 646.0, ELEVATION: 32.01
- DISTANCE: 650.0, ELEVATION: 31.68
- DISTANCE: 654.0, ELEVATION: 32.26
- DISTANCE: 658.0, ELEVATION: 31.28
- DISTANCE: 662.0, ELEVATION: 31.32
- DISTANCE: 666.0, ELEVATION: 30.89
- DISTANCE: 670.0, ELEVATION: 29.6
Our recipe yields 27.33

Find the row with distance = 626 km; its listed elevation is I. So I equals 29.83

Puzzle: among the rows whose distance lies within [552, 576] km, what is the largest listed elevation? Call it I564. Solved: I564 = 26.35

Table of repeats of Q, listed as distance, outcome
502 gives 22.93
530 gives 23.51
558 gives 25.23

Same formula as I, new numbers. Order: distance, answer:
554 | 25.35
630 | 30.22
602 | 27.78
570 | 25.88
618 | 28.92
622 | 29.57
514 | 23.07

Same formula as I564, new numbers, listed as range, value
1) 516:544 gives 24.94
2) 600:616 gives 28.72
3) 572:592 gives 27.16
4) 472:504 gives 23.94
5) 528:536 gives 24.09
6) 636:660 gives 32.26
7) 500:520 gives 23.65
